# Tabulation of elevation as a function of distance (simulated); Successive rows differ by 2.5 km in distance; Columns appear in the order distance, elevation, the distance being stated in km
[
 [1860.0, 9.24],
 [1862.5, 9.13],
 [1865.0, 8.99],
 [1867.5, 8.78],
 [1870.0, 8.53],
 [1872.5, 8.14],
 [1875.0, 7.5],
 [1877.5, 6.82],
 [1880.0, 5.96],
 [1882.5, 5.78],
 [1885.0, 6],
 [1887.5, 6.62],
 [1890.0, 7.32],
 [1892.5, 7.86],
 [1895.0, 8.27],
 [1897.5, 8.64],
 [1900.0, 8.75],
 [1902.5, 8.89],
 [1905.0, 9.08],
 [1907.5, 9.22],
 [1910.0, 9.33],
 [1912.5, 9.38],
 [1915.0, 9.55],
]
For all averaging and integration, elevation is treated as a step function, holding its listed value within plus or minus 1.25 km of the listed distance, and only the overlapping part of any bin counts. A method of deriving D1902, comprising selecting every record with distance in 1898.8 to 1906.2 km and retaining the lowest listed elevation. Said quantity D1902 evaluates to 8.75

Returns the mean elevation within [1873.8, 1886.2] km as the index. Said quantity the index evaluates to 6.41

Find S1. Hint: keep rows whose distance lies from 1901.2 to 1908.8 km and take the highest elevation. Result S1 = 9.22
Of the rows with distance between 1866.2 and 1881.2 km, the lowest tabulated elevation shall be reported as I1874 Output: 5.96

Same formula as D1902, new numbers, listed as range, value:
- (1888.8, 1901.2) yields 7.32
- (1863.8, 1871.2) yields 8.53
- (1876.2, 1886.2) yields 5.78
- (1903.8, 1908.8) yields 9.08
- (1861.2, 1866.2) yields 8.99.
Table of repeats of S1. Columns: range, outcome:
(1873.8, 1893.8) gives 7.86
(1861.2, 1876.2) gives 9.13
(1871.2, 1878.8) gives 8.14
